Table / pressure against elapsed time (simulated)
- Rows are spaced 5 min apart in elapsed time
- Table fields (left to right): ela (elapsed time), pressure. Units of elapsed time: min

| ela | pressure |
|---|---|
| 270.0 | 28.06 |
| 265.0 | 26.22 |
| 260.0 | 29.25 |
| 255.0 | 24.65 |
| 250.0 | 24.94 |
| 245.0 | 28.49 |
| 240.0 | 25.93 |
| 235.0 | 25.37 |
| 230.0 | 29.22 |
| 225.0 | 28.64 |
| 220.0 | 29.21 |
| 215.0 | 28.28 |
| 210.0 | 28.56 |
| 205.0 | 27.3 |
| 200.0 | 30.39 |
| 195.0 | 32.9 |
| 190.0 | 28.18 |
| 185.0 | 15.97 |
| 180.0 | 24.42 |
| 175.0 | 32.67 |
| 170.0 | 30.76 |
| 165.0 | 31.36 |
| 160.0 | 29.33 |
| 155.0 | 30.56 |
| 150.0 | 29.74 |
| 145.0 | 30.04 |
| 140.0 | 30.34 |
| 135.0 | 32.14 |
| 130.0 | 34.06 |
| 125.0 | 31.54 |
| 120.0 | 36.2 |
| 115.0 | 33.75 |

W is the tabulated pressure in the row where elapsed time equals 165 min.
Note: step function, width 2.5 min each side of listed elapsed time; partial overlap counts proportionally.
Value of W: 31.36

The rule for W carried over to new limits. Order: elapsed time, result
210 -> 28.56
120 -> 36.2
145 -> 30.04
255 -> 24.65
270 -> 28.06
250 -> 24.94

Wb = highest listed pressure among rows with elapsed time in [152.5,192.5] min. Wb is 32.67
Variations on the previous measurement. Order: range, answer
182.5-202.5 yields 32.9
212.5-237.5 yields 29.22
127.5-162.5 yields 34.06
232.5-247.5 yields 28.49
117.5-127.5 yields 36.2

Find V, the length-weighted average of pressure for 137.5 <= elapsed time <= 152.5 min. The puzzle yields 30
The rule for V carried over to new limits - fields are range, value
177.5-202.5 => 26.4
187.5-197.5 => 30.5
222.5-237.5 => 27.7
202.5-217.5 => 28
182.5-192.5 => 22.1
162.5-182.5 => 29.8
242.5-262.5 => 26.8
